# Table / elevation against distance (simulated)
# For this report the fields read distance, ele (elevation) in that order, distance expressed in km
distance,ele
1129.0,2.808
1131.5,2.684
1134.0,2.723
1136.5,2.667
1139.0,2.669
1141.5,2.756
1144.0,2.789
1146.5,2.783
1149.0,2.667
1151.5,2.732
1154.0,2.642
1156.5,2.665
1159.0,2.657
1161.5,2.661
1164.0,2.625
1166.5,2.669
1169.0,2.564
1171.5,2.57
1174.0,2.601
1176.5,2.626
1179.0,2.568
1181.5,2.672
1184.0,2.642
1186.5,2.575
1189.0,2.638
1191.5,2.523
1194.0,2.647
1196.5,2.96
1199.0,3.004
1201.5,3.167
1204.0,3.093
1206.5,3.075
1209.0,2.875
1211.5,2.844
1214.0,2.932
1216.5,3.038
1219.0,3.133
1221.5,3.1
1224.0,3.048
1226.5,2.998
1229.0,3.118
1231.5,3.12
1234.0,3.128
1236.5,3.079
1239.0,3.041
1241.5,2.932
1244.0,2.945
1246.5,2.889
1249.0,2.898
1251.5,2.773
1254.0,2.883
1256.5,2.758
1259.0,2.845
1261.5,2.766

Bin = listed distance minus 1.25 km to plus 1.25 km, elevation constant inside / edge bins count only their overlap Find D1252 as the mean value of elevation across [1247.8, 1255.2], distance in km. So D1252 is 2.85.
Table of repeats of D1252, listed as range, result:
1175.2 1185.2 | 2.63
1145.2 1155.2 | 2.71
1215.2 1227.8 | 3.06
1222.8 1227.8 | 3.02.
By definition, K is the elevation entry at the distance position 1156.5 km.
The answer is 2.665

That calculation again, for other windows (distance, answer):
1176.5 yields 2.626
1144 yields 2.789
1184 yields 2.642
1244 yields 2.945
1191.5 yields 2.523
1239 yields 3.041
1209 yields 2.875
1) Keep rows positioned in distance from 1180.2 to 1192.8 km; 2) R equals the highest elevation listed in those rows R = 2.672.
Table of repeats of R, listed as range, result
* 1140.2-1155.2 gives 2.789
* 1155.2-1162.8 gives 2.665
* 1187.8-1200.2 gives 3.004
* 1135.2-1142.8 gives 2.756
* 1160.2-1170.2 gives 2.669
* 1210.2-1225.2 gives 3.133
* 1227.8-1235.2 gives 3.128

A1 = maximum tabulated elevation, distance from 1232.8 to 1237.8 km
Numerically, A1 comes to 3.128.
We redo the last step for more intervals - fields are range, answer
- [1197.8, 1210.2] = 3.167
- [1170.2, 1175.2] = 2.601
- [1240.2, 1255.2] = 2.945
